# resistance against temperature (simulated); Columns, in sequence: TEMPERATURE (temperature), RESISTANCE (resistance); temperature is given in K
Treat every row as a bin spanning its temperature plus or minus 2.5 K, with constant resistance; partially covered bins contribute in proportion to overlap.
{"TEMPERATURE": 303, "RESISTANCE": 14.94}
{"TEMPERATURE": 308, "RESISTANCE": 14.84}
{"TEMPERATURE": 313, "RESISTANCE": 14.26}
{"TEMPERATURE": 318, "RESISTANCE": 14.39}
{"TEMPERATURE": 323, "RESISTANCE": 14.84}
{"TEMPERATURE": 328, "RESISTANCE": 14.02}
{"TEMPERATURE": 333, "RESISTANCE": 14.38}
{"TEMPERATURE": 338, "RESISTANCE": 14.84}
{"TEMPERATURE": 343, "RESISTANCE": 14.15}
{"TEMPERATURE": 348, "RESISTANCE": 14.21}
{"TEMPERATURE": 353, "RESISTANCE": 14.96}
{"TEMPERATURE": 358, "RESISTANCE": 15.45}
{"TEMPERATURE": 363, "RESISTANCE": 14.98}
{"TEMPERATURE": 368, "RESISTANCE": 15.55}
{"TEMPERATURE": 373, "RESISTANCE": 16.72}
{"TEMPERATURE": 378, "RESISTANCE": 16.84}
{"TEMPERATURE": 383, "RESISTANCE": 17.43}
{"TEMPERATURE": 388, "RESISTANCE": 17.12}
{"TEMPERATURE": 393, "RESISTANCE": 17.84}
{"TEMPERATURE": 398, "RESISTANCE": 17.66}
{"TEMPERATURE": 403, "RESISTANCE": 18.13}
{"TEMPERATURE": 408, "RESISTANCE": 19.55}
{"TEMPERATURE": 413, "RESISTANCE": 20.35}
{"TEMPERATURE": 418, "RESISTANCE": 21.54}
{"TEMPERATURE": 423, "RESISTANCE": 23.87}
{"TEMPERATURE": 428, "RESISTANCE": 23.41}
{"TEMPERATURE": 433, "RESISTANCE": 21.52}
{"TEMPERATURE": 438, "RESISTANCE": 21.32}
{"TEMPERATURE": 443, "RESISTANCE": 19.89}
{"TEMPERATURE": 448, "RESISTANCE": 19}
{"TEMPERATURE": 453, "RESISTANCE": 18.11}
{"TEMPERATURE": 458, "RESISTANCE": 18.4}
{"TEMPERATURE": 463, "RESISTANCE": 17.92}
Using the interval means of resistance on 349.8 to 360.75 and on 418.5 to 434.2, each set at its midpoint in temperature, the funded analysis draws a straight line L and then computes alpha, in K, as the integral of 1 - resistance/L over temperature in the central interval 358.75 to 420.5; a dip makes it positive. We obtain 3.7 K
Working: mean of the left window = 15.1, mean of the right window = 22.9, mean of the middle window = 17.7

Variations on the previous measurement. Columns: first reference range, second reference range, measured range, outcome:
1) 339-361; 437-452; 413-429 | -3.4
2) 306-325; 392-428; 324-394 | 6.6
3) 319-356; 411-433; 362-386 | 1.9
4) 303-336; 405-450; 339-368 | 3.1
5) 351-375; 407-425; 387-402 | 1.1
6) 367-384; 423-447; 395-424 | -0.6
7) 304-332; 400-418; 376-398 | 1.2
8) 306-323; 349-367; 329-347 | 0.5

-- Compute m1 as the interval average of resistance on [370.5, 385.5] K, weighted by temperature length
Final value 17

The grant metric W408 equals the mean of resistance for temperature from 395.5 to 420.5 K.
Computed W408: 19.4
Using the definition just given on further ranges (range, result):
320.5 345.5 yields 14.4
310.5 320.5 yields 14.3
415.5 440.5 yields 22.3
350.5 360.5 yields 15.2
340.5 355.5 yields 14.4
